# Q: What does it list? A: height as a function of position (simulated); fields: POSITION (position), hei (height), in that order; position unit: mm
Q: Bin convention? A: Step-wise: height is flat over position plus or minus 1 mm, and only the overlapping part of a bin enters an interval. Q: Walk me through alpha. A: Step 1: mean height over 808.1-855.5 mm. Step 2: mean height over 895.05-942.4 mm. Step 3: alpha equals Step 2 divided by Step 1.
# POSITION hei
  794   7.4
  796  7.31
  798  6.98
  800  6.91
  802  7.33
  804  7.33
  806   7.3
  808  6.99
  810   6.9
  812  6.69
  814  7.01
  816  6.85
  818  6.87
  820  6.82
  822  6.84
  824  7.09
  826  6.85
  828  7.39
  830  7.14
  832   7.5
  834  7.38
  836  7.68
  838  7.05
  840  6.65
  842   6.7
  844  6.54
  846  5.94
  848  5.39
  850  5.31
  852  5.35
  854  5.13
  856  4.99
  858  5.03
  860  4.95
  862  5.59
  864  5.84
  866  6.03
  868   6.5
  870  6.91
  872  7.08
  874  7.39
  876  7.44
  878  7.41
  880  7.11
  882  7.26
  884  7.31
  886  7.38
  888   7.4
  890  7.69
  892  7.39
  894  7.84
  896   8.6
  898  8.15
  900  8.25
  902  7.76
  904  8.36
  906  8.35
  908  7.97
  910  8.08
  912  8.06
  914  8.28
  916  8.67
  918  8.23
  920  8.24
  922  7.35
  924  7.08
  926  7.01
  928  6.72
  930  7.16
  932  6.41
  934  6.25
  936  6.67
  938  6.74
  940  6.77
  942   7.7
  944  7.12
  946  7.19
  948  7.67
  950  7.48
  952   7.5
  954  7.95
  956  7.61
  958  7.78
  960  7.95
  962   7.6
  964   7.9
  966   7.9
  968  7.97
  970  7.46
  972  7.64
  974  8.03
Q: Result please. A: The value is 1.1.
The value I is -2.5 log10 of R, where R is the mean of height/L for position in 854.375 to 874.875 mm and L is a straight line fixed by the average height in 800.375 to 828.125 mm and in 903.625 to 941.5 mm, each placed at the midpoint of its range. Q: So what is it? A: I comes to 0.20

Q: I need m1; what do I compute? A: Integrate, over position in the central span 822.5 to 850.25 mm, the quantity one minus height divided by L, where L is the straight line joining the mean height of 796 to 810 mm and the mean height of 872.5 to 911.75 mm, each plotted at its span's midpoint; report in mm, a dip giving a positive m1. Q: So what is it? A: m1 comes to 2.1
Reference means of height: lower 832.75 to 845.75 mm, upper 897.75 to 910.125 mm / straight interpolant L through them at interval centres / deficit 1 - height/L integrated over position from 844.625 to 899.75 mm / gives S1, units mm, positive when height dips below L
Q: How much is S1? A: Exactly 6.9 mm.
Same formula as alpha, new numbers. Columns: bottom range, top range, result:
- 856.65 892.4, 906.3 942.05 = 1.10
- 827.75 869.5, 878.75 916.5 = 1.27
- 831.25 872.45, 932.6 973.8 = 1.21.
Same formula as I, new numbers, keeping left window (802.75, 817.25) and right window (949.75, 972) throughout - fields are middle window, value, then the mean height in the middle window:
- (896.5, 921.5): -0.10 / 8.19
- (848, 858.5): 0.36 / 5.19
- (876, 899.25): -0.03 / 7.59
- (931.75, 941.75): 0.15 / 6.66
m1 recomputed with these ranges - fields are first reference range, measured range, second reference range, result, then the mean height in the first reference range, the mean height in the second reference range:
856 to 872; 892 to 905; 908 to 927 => -1.69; 5.86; 7.89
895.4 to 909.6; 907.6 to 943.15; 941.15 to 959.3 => 2.23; 8.19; 7.56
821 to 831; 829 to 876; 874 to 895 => 6.07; 7.06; 7.42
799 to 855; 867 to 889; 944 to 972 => -0.29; 6.75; 7.67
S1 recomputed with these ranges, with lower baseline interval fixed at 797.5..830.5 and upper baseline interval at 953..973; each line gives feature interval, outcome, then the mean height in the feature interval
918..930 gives 0.4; 7.35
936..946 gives 0.8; 7.05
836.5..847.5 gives 0.9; 6.57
